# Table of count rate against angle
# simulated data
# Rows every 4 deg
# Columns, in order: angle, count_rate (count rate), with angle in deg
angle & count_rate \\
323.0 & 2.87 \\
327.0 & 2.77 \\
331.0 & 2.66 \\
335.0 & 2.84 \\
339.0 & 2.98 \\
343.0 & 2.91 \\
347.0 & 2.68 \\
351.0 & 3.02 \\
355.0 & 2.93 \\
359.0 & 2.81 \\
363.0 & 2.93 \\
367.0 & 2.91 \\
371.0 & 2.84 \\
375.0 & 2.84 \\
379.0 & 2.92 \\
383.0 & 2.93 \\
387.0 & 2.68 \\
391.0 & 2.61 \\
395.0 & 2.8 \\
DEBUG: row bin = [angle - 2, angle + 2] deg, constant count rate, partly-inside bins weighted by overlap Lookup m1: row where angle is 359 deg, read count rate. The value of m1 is 2.81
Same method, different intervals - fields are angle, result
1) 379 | 2.92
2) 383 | 2.93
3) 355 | 2.93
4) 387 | 2.68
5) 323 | 2.87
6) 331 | 2.66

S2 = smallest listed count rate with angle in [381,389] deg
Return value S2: 2.68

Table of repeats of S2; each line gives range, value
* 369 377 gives 2.84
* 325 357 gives 2.66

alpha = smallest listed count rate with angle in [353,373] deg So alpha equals 2.81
